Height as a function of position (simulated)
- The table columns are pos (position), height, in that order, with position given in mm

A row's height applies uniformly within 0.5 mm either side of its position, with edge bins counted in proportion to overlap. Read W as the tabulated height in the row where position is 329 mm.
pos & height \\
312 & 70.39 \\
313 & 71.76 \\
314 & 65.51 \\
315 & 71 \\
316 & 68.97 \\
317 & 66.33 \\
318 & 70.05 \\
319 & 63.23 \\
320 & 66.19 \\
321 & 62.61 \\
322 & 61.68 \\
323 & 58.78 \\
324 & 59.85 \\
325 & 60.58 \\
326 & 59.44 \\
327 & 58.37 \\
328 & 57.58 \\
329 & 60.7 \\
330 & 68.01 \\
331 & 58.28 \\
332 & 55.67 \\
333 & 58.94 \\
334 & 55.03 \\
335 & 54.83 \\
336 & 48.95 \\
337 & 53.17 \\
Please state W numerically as 60.7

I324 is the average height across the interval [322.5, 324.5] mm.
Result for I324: 59.3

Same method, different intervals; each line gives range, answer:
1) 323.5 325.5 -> 60.2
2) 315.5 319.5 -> 67.1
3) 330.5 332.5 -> 57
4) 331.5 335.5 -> 56.1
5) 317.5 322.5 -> 64.8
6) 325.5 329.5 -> 59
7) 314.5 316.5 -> 70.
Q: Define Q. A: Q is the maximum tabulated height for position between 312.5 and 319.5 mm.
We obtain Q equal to 71.76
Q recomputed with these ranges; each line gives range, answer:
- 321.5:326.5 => 61.68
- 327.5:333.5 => 68.01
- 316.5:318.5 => 70.05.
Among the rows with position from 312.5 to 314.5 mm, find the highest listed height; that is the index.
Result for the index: 71.76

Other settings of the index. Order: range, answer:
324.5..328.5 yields 60.58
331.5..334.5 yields 58.94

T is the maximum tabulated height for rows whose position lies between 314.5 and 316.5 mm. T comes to 71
